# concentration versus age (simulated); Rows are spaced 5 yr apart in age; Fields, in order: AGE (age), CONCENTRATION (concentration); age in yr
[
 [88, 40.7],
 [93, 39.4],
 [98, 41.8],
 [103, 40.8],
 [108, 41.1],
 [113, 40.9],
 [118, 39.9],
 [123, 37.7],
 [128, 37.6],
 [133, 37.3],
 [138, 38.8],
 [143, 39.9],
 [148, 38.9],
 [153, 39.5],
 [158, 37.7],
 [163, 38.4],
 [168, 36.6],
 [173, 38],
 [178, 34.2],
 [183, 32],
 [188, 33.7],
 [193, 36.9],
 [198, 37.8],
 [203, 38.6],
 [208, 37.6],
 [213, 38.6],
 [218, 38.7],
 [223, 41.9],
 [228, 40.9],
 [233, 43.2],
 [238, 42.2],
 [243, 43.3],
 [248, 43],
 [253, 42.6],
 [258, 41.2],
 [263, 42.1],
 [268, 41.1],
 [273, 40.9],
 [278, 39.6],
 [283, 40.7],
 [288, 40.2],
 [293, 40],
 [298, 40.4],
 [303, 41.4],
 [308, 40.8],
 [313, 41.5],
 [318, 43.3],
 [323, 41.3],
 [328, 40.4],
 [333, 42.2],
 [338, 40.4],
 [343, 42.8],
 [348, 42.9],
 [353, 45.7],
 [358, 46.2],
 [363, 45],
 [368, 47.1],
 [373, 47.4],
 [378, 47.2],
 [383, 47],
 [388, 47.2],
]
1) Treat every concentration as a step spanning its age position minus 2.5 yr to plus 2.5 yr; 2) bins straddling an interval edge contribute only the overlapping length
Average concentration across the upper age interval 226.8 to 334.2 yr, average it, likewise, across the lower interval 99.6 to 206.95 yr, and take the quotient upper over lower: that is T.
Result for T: 1.1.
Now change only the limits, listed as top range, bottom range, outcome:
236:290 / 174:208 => 1.16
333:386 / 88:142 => 1.14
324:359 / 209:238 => 1.05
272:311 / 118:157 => 1.05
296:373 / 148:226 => 1.15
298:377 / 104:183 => 1.13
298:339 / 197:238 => 1.04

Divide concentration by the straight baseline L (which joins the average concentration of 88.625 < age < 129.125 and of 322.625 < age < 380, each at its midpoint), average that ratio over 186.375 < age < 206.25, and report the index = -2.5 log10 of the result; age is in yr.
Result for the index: 0.13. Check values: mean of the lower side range 40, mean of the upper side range 44.1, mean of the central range 36.9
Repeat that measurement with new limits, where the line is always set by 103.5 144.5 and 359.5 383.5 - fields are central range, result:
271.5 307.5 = 0.096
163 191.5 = 0.158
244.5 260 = 0.018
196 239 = 0.057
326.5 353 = 0.088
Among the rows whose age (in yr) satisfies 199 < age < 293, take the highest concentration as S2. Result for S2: 43.3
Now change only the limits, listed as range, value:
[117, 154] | 39.9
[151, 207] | 39.5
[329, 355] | 45.7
